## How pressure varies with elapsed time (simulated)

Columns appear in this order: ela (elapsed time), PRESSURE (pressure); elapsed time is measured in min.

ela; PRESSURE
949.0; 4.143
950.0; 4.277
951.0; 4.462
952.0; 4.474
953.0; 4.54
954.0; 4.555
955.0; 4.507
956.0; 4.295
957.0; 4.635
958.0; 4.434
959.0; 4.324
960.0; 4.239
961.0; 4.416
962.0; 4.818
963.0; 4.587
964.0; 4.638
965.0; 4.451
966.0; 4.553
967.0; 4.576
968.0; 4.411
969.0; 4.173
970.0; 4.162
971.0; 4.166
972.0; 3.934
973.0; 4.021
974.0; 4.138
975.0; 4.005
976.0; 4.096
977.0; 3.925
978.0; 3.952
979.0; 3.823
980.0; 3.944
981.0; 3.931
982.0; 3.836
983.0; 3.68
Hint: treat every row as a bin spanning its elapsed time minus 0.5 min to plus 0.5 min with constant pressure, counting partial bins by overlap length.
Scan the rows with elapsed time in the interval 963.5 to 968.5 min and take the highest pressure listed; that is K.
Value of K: 4.638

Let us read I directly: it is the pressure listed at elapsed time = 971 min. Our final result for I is 4.166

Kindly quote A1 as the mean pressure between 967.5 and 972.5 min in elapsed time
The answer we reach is 4.17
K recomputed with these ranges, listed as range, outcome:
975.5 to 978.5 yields 4.096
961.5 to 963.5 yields 4.818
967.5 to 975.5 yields 4.411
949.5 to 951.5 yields 4.462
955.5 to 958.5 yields 4.635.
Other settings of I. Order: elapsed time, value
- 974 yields 4.138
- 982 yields 3.836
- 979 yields 3.823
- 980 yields 3.944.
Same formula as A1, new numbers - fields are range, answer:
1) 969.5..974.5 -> 4.08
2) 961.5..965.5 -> 4.62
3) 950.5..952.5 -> 4.47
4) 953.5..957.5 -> 4.5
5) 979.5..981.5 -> 3.94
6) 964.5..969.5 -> 4.43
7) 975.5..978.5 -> 3.99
